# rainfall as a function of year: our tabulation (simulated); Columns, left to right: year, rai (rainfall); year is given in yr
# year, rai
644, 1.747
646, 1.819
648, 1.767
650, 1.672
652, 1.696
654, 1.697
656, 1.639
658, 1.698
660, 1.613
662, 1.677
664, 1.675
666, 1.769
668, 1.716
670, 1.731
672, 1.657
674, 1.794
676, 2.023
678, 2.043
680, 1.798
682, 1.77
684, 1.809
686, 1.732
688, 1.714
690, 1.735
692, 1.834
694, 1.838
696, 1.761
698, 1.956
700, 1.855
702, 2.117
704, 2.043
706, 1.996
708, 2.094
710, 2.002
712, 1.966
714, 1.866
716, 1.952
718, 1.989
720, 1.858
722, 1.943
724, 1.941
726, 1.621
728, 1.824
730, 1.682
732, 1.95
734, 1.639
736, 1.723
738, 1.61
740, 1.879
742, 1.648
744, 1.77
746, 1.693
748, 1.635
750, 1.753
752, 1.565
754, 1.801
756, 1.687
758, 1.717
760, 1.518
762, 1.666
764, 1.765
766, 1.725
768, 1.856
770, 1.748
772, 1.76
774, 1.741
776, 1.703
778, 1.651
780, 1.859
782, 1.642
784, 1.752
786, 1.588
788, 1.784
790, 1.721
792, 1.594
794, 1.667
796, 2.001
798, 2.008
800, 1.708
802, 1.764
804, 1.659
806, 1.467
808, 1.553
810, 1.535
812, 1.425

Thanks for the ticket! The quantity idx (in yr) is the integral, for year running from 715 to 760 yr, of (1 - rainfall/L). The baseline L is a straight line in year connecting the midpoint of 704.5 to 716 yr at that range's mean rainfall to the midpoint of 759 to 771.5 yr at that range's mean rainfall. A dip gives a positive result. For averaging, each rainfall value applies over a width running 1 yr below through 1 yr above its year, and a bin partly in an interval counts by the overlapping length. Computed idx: 2.2 yr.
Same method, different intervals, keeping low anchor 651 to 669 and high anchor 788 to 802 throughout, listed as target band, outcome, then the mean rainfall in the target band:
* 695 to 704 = -1.16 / 1.94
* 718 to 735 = -0.83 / 1.82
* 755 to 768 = 0.48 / 1.69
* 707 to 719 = -1.77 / 1.98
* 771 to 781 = 0.15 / 1.74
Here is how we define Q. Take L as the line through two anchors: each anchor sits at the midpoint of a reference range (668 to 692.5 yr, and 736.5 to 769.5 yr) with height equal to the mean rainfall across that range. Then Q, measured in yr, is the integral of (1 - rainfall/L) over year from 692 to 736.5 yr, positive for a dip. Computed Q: -3.45 yr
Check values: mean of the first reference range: 1.8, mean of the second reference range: 1.71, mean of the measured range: 1.89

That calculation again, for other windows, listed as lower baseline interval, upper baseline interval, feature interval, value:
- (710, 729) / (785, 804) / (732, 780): 2.9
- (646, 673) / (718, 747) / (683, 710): -2.3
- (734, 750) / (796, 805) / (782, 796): 0.7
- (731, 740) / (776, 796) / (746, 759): 0.3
